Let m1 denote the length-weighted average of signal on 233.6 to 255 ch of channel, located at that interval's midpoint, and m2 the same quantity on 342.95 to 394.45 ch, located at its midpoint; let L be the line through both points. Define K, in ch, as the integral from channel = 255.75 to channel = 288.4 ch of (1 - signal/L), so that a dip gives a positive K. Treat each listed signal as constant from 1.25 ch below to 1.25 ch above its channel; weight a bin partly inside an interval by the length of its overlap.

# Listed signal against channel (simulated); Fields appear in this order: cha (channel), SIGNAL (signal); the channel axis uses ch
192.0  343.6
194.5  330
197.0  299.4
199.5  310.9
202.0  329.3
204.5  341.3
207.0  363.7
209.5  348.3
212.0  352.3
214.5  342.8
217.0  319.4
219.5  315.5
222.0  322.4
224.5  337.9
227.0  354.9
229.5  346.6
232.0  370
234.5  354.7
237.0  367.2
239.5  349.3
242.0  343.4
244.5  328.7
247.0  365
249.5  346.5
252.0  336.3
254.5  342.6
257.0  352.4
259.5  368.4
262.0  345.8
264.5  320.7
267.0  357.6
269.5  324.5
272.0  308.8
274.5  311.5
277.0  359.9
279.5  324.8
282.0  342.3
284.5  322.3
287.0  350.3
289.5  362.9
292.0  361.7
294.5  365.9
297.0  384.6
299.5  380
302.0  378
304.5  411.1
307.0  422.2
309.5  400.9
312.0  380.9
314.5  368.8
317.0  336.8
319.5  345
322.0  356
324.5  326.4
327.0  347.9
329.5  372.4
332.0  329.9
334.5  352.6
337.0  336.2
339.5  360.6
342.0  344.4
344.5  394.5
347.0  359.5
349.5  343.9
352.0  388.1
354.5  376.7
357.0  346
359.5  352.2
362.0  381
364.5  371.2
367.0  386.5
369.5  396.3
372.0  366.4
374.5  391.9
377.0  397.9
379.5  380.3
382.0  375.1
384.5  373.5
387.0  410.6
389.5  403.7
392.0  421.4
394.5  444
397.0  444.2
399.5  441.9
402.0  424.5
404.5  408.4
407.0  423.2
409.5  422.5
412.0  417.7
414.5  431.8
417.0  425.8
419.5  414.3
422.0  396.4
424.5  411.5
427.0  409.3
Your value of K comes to 1.7 ch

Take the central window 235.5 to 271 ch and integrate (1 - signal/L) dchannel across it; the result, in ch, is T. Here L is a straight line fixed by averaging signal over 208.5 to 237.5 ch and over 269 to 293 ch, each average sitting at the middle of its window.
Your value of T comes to -0.61 ch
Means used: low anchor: 344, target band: 346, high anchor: 337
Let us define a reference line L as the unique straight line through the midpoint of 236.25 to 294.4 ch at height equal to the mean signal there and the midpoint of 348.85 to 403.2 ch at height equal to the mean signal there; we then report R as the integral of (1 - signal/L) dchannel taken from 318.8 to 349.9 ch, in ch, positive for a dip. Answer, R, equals 1.83 ch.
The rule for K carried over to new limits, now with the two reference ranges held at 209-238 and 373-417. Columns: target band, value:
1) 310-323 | 0.7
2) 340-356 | 1.1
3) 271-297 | 1.8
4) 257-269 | 0.4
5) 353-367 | 1.1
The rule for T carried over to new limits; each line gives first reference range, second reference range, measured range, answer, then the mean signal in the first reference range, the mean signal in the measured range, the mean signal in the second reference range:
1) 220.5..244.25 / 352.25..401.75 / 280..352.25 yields 2.31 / 348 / 362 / 393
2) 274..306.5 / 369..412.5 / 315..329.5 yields 1.13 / 361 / 346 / 408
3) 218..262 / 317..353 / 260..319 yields -1.21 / 347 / 357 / 353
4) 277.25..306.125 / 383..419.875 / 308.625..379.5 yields 4.63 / 363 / 365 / 420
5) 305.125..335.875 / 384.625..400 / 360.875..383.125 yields 1.25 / 363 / 383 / 423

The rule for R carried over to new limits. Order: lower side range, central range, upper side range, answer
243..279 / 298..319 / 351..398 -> -1.32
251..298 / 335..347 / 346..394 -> 0.37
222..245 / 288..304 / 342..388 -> -0.51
